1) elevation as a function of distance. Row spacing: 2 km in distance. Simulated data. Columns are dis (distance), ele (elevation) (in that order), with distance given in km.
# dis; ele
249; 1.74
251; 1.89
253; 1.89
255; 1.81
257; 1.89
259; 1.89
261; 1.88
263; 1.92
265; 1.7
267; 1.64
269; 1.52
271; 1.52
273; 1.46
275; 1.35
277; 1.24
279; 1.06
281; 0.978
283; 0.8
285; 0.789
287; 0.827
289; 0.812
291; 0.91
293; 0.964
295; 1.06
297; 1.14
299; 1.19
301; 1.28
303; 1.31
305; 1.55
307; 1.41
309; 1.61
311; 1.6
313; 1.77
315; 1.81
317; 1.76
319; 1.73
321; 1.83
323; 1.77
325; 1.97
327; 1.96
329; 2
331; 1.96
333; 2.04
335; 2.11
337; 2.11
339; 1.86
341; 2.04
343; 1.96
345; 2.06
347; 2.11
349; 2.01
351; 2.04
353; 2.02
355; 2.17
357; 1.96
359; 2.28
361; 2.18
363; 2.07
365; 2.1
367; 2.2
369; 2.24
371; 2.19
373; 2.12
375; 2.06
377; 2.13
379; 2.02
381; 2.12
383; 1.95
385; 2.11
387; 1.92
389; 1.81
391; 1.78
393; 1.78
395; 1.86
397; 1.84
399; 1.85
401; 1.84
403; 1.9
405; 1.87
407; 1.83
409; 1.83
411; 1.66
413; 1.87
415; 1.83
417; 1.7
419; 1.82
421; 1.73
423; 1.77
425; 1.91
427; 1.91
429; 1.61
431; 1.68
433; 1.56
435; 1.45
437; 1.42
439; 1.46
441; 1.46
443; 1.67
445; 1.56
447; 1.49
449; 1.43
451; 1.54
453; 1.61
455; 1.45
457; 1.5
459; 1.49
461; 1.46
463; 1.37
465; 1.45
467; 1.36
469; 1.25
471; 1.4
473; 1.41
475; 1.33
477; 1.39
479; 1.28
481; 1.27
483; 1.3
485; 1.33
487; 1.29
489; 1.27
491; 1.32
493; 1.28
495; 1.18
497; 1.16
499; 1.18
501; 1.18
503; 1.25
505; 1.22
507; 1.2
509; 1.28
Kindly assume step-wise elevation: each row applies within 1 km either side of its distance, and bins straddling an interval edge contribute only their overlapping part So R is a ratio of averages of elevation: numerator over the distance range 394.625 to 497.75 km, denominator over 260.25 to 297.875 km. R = 1.25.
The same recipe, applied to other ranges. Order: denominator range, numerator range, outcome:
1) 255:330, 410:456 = 1.12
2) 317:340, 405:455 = 0.86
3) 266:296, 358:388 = 1.87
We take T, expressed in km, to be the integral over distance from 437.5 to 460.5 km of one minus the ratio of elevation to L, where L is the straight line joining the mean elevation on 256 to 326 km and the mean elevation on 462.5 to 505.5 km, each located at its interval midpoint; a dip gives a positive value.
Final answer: -3.4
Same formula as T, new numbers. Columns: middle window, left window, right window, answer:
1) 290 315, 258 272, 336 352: 7.2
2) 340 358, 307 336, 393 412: -2.0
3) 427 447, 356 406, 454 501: 0.7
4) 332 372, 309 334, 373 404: -4.3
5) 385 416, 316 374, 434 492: -1.8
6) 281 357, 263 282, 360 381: 6.6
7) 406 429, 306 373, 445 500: -2.6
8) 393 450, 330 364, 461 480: -2.3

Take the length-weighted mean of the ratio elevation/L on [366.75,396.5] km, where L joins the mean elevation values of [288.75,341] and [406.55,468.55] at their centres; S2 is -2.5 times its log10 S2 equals -0.24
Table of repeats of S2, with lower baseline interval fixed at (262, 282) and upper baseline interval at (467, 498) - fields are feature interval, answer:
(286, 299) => 0.42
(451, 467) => -0.12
